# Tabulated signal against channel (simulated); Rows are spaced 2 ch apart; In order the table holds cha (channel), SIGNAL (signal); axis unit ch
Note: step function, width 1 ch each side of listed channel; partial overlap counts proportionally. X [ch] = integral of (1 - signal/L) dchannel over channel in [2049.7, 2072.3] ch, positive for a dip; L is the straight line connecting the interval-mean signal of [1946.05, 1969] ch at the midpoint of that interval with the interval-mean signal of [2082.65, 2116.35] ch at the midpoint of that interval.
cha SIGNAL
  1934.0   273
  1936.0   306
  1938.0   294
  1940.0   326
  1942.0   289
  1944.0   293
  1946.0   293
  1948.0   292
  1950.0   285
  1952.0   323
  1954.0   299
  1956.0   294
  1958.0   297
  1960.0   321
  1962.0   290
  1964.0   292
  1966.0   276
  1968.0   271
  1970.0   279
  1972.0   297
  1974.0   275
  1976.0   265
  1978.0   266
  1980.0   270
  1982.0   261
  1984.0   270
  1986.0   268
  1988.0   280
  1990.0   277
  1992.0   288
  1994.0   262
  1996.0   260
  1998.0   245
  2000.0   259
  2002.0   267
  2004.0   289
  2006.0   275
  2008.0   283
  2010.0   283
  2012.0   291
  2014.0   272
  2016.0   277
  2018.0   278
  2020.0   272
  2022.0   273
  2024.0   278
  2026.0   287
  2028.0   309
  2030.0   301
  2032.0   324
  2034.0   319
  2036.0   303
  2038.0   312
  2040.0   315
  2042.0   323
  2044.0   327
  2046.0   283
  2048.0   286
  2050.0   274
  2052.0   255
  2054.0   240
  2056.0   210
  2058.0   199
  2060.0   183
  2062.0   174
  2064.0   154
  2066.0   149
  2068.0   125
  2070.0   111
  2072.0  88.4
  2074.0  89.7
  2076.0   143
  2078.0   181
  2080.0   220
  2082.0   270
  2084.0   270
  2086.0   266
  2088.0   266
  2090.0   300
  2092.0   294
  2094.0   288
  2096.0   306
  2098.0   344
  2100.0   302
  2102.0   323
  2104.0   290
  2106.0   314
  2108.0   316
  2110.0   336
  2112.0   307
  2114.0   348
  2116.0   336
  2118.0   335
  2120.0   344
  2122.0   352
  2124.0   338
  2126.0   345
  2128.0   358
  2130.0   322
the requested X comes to 9.13 ch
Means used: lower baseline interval 294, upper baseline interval 305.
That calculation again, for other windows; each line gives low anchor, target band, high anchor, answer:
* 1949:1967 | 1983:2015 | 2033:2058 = 2.0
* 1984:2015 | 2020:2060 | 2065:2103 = -4.8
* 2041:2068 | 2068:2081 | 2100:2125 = 6.3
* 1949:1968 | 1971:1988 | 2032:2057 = 1.3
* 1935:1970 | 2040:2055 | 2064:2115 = -1.3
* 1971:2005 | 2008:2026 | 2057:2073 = -4.4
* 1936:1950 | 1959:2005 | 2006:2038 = 2.9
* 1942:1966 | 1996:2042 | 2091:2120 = 2.8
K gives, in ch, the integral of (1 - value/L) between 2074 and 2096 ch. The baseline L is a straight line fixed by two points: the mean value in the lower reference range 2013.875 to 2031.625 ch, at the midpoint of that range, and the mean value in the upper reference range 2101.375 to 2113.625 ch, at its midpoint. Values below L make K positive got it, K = 4.5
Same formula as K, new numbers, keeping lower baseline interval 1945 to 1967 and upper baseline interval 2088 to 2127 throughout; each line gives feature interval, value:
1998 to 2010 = 1.24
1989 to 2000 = 1.34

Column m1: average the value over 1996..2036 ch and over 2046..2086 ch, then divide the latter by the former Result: 0.7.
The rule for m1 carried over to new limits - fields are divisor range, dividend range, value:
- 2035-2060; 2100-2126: 1.20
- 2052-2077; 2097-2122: 2.04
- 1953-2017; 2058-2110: 0.83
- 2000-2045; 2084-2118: 1.05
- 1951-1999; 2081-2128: 1.12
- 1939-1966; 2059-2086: 0.57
